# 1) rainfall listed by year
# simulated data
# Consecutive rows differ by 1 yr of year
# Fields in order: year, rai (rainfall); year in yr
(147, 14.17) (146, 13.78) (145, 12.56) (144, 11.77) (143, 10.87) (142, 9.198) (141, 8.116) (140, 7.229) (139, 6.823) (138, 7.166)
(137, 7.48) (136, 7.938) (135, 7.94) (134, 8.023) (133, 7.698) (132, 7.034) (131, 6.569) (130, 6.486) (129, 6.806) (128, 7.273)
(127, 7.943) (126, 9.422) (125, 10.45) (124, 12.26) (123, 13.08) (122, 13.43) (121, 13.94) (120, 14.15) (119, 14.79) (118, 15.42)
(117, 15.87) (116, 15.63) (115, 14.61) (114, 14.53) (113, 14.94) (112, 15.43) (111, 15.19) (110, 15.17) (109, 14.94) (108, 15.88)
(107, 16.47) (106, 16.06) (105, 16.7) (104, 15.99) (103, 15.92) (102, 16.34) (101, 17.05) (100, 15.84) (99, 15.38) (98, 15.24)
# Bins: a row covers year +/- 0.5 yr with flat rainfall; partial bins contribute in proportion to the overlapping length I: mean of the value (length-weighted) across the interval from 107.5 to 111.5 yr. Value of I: 15.3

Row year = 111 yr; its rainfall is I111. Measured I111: 15.19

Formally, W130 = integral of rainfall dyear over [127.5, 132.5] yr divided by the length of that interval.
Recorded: 6.83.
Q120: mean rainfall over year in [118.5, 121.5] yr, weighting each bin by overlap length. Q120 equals 14.3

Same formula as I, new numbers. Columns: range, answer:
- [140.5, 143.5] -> 9.39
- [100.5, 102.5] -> 16.7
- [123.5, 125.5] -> 11.4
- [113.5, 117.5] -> 15.2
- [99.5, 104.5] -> 16.2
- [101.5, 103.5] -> 16.1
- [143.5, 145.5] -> 12.2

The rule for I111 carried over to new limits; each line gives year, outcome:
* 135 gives 7.94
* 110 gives 15.17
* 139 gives 6.823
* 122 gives 13.43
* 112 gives 15.43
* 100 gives 15.84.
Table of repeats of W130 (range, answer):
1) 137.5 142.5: 7.71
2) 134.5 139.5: 7.47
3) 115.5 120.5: 15.2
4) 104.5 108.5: 16.3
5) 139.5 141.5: 7.67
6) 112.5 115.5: 14.7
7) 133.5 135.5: 7.98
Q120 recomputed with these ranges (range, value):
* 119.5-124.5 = 13.4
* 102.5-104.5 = 16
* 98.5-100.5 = 15.6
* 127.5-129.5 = 7.04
